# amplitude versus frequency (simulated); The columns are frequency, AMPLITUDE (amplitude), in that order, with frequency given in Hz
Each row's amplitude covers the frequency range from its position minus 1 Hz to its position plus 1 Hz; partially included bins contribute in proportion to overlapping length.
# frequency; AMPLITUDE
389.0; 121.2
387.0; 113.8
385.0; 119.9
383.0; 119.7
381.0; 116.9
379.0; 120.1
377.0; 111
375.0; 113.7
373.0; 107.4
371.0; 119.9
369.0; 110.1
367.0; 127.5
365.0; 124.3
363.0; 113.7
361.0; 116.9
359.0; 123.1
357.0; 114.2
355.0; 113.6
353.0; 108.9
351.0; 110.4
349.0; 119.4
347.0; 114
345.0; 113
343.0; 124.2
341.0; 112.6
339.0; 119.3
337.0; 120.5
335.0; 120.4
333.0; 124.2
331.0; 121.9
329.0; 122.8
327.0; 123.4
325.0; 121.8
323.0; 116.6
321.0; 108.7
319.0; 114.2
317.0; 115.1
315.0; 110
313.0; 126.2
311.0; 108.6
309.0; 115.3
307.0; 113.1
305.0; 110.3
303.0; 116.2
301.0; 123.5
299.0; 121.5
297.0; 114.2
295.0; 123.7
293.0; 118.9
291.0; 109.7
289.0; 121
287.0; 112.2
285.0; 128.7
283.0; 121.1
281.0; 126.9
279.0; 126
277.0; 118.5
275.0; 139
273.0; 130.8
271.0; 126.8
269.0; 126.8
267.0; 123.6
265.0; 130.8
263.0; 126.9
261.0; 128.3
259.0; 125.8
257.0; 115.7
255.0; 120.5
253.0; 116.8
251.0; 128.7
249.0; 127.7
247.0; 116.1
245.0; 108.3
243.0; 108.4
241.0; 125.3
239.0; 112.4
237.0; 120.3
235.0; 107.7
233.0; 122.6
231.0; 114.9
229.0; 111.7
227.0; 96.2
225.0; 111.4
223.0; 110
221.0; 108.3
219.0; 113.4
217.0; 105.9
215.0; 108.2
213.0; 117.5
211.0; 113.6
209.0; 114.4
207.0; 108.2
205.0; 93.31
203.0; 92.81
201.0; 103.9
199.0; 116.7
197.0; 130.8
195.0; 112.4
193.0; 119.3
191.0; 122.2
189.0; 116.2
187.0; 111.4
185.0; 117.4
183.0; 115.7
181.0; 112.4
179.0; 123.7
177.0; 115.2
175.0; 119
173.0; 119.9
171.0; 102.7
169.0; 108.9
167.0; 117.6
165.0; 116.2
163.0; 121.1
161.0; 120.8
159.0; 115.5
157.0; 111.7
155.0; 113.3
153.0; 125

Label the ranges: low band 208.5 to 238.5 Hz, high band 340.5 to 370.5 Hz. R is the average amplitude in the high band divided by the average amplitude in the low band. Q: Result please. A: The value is 1.04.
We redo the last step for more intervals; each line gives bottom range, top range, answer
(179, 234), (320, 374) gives 1.05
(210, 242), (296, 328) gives 1.03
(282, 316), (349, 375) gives 0.99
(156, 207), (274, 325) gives 1.04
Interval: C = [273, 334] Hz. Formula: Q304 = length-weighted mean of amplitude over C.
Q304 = 119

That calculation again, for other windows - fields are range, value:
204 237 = 110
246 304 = 123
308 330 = 117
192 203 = 114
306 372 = 117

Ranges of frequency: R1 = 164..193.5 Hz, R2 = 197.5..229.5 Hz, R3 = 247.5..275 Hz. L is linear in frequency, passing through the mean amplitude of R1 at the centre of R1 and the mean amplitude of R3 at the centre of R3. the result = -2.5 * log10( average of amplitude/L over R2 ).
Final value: 0.11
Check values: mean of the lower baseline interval 116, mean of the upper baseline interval 126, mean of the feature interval 108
